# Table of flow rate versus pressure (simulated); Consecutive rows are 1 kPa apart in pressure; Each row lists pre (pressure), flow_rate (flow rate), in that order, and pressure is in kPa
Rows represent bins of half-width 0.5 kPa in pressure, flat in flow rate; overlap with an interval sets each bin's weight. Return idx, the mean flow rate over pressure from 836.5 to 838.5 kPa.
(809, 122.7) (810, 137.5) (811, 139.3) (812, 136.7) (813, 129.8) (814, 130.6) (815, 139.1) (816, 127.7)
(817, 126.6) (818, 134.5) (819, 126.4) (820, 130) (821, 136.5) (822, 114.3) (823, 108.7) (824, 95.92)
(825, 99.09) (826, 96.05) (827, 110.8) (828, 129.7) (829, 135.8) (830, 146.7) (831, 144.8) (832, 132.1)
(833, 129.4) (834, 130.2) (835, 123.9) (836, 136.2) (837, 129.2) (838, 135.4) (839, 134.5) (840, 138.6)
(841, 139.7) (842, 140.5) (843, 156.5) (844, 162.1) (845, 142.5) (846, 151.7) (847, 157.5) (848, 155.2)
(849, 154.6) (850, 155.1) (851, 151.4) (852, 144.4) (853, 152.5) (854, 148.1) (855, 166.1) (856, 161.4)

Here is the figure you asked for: 132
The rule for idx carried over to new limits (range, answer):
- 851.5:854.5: 148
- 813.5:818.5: 132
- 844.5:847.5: 151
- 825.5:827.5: 103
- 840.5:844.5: 150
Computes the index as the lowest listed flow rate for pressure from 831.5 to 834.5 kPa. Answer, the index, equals 129.4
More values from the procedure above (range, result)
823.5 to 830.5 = 95.92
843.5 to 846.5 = 142.5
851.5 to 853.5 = 144.4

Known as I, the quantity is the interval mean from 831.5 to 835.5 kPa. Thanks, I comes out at 129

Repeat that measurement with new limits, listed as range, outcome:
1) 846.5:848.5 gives 156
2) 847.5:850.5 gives 155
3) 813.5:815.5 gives 135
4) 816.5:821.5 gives 131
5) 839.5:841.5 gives 139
